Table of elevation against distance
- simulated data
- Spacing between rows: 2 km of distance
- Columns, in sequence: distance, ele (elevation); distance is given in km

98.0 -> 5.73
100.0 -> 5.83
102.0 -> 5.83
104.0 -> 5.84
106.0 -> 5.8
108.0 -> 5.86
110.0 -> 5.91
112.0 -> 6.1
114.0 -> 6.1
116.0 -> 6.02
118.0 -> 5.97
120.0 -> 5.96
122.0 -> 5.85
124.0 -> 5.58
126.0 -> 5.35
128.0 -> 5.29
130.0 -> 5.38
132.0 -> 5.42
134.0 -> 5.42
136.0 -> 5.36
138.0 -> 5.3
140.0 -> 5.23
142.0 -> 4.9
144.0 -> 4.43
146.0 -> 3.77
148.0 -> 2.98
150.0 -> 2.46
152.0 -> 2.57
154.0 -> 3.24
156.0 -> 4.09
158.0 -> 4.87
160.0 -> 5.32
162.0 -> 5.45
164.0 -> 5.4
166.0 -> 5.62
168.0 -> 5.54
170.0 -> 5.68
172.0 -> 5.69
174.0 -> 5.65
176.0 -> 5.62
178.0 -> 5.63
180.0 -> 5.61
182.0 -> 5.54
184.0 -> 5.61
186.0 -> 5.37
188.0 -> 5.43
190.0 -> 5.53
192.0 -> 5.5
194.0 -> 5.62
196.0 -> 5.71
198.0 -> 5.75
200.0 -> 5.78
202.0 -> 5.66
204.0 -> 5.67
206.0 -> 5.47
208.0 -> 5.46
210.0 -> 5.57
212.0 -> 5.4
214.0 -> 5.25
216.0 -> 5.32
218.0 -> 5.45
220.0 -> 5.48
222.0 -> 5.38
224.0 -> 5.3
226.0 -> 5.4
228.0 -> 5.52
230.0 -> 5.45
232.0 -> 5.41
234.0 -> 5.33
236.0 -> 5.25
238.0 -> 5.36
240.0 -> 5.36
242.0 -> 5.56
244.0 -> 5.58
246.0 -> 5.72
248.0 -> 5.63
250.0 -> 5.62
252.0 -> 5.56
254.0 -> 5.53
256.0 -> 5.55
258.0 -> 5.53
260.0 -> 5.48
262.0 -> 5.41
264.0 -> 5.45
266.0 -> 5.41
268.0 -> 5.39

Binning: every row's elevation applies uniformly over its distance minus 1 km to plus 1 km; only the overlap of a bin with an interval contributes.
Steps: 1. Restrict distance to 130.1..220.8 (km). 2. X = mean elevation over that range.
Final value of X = 5.15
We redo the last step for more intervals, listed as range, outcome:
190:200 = 5.65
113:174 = 5.02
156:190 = 5.46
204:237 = 5.41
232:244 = 5.39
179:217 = 5.54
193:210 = 5.64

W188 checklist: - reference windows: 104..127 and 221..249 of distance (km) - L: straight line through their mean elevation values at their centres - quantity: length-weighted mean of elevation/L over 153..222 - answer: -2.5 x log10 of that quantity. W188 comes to 0.04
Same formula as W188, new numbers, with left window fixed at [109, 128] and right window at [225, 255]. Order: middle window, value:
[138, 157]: 0.44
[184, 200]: 0.01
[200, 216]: 0.01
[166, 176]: 0.01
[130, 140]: 0.08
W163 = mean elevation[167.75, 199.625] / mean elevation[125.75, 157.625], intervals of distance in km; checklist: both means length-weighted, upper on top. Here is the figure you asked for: 1.3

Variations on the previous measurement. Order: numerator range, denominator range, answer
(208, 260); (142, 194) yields 1.11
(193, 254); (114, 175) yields 1.10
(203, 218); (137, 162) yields 1.31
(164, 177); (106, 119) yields 0.94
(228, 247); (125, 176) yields 1.13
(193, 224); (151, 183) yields 1.08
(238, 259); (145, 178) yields 1.19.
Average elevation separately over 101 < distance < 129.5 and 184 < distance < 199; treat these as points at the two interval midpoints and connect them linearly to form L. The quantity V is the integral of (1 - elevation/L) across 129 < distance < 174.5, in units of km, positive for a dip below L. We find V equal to 7.4 km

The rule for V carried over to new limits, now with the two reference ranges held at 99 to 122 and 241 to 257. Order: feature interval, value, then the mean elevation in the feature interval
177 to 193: 0.6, 5.53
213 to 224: 0.6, 5.37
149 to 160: 4.2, 3.62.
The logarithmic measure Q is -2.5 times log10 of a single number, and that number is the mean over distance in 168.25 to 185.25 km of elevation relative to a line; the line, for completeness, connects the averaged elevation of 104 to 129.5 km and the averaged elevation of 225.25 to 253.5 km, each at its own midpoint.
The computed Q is 0.005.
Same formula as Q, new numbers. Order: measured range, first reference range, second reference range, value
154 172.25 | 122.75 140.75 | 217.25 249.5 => 0.048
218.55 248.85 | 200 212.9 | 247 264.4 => 0.019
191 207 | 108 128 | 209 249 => -0.019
